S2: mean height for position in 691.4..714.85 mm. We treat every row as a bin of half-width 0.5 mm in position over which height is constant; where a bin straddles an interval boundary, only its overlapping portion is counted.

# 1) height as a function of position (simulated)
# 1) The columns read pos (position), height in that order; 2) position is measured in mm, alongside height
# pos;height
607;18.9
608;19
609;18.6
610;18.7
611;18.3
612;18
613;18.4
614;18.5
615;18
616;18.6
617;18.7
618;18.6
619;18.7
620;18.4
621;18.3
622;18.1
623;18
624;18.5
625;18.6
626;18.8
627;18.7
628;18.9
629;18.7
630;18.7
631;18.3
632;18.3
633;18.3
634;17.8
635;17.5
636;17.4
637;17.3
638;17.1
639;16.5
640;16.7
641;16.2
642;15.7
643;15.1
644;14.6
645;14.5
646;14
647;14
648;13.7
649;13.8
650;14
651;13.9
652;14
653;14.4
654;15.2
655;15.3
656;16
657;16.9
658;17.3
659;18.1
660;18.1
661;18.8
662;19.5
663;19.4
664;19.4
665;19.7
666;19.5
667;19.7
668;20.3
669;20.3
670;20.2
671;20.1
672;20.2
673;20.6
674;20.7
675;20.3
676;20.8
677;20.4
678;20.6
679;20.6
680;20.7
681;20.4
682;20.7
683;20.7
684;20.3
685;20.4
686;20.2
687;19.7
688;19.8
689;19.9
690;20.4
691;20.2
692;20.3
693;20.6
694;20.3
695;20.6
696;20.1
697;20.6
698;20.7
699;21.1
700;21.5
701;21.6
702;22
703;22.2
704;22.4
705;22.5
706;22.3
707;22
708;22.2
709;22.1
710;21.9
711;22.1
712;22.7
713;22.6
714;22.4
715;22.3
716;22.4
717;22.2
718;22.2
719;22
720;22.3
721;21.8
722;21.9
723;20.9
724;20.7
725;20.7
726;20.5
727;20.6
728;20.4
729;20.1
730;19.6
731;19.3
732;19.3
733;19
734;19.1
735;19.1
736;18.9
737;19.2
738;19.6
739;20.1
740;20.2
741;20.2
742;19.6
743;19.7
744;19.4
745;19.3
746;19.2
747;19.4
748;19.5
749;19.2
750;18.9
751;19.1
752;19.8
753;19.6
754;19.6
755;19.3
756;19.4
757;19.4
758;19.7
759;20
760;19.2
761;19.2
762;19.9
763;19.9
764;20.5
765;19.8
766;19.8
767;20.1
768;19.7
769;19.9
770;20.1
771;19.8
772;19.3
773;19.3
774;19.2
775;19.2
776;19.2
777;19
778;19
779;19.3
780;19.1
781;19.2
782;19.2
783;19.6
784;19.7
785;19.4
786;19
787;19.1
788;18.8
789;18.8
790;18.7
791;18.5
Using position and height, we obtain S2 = 21.6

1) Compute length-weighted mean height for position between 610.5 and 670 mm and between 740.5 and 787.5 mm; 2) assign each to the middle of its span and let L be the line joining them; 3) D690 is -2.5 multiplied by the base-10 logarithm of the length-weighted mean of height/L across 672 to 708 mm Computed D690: -0.14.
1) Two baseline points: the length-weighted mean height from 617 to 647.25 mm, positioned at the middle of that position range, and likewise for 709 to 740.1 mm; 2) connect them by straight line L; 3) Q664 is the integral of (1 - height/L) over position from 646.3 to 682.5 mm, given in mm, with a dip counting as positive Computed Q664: 0.8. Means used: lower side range 17.4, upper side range 20.9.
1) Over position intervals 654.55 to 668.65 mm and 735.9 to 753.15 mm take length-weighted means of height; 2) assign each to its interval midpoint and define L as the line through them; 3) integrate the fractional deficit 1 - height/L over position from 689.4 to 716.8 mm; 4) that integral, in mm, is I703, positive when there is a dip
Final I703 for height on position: -3.71 mm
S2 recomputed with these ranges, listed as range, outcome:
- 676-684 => 20.6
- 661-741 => 20.7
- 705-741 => 21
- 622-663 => 16.7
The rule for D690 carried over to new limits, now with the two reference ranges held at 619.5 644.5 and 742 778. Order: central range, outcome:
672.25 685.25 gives -0.12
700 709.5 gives -0.18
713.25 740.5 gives -0.09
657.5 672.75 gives -0.07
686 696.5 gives -0.09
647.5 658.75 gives 0.19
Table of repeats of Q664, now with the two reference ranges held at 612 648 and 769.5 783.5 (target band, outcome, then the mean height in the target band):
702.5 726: -4.4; 22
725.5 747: -0.9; 19.6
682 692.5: -1.2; 20.2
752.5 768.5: -0.5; 19.7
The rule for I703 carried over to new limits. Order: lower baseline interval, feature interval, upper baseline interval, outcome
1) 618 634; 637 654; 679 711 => 3.7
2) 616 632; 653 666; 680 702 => 1.2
